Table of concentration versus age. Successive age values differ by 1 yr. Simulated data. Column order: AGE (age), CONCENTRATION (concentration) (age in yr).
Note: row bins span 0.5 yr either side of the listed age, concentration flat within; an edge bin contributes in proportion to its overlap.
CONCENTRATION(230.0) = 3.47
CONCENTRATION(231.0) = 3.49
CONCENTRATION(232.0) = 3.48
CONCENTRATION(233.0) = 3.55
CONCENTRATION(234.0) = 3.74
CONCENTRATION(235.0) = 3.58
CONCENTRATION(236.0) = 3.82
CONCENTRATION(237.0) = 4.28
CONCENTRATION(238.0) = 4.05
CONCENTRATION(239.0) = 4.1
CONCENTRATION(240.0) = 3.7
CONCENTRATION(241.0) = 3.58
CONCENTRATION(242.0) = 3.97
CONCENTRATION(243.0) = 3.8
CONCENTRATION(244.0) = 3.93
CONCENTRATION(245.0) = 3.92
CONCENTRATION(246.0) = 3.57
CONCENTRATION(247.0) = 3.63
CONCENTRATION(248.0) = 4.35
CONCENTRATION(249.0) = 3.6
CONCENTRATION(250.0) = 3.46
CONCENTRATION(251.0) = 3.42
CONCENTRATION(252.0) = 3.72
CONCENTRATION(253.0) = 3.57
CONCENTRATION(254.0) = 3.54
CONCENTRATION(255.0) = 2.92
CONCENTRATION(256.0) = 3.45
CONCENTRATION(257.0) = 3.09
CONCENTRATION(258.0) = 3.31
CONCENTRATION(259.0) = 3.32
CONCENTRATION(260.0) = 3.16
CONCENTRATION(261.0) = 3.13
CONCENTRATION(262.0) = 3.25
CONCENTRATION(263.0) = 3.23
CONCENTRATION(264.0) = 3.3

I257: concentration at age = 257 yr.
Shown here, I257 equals 3.09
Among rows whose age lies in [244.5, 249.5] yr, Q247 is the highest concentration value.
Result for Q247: 4.35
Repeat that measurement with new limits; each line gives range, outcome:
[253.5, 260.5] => 3.54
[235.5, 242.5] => 4.28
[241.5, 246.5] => 3.97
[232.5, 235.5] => 3.74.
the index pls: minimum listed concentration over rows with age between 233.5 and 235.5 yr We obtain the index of 3.58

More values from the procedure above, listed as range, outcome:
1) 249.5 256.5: 2.92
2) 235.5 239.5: 3.82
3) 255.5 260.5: 3.09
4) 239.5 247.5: 3.57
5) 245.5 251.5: 3.42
